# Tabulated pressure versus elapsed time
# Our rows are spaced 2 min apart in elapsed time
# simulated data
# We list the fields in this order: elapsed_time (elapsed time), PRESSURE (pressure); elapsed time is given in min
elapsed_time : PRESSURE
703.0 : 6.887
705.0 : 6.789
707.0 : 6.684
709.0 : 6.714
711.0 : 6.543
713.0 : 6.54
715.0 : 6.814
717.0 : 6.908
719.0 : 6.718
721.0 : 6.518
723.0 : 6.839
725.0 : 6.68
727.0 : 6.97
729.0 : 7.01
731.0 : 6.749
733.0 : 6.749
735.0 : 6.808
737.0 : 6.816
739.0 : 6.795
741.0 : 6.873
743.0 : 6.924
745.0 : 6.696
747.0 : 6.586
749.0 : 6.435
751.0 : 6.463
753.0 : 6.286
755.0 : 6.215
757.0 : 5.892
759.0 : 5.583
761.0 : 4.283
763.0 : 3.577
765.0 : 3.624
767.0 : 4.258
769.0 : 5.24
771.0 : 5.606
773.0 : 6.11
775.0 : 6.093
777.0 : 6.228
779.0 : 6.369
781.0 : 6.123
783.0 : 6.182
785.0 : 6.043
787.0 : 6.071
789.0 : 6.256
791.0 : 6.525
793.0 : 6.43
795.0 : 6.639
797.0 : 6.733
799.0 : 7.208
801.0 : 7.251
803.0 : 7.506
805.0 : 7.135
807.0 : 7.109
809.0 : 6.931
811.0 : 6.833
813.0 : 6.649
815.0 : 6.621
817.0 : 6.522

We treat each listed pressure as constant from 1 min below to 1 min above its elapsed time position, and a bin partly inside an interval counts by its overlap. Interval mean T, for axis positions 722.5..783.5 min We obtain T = 6.09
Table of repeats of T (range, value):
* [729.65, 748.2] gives 6.78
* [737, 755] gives 6.62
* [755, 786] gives 5.44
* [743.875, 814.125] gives 6.15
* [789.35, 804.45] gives 6.88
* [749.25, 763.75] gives 5.55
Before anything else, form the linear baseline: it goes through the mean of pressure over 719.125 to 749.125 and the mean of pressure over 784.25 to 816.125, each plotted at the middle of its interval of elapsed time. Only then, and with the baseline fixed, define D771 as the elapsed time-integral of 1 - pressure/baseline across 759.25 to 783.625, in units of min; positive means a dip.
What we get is 5.3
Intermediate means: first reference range 6.77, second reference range 6.75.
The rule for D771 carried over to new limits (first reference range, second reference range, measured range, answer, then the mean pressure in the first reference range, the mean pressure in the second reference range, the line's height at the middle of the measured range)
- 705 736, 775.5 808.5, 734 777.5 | 5.2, 6.75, 6.61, 6.68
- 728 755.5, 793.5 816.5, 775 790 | 1.5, 6.68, 6.94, 6.85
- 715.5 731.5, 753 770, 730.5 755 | -3.5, 6.8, 4.92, 5.85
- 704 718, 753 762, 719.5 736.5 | -1.3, 6.71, 5.58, 6.3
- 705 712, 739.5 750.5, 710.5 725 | -0.1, 6.67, 6.7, 6.67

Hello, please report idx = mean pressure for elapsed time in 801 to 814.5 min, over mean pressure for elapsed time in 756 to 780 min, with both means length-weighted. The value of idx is 1.3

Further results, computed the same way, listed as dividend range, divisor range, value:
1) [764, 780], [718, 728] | 0.81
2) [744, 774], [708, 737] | 0.82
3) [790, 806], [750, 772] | 1.34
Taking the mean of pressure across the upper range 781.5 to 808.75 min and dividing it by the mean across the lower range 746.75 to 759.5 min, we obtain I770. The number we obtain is 1.08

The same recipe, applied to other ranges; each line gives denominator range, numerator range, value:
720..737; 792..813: 1.03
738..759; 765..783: 0.87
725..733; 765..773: 0.73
